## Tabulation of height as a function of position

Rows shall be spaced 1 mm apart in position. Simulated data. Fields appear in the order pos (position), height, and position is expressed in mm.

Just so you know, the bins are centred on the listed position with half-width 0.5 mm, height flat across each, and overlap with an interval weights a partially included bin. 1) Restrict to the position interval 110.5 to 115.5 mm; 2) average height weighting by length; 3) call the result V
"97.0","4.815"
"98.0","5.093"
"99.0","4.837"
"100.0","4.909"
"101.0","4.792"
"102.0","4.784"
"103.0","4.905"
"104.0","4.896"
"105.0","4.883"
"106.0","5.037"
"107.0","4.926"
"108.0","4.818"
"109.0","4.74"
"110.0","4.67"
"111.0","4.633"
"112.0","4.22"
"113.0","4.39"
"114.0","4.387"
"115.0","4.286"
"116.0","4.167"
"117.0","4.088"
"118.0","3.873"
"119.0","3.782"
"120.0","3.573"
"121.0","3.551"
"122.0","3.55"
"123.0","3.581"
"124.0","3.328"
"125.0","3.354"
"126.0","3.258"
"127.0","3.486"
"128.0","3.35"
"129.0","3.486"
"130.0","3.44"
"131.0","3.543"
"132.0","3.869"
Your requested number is 4.38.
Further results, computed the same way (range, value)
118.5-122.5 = 3.61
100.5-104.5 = 4.84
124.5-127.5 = 3.37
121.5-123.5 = 3.57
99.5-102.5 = 4.83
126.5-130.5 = 3.44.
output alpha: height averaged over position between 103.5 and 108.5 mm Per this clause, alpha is 4.91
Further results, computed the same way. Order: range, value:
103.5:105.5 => 4.89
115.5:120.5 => 3.9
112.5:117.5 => 4.26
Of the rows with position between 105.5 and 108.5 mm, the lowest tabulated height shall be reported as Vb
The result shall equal 4.818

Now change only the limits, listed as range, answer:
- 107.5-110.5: 4.67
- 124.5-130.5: 3.258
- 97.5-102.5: 4.784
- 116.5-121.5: 3.551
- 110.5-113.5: 4.22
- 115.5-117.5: 4.088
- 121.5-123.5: 3.55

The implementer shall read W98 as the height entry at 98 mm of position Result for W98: 5.093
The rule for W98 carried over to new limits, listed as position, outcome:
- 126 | 3.258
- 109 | 4.74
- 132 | 3.869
